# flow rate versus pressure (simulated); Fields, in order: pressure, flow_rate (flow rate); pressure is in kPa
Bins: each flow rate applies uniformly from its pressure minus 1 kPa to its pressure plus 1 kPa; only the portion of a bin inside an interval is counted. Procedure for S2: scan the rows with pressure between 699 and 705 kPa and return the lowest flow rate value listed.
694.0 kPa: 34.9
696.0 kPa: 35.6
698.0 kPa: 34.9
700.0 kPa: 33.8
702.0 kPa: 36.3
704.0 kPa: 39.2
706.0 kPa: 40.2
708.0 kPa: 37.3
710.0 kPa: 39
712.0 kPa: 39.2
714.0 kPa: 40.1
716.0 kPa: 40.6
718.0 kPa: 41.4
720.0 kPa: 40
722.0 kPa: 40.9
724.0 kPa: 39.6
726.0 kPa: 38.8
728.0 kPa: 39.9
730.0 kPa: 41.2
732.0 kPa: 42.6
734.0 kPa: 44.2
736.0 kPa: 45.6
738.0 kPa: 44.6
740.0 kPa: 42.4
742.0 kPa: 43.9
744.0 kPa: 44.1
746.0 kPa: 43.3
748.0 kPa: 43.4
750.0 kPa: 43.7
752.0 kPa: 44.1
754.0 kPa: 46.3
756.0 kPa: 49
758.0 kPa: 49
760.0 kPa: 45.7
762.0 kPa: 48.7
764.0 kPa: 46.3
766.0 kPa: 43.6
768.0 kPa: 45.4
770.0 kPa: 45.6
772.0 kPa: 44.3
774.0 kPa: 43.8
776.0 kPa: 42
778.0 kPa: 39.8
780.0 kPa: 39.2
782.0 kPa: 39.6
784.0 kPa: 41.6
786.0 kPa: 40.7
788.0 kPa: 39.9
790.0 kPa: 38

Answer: 33.8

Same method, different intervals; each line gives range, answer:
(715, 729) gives 38.8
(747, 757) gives 43.4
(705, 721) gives 37.3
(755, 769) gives 43.6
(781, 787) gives 39.6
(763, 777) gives 42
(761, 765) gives 46.3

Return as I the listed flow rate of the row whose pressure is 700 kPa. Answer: 33.8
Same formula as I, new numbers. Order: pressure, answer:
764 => 46.3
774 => 43.8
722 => 40.9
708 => 37.3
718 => 41.4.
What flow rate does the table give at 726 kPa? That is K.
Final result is 38.8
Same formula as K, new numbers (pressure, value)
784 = 41.6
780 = 39.2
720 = 40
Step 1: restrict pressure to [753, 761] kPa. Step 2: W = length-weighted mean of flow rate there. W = 47.5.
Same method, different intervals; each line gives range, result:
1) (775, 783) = 40.1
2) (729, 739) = 43.6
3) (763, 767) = 45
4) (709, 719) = 40.1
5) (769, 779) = 43.1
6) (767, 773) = 45.1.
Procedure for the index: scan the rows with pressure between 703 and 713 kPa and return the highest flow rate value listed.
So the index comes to 40.2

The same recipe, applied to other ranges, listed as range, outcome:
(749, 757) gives 49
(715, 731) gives 41.4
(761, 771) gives 48.7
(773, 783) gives 43.8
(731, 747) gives 45.6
